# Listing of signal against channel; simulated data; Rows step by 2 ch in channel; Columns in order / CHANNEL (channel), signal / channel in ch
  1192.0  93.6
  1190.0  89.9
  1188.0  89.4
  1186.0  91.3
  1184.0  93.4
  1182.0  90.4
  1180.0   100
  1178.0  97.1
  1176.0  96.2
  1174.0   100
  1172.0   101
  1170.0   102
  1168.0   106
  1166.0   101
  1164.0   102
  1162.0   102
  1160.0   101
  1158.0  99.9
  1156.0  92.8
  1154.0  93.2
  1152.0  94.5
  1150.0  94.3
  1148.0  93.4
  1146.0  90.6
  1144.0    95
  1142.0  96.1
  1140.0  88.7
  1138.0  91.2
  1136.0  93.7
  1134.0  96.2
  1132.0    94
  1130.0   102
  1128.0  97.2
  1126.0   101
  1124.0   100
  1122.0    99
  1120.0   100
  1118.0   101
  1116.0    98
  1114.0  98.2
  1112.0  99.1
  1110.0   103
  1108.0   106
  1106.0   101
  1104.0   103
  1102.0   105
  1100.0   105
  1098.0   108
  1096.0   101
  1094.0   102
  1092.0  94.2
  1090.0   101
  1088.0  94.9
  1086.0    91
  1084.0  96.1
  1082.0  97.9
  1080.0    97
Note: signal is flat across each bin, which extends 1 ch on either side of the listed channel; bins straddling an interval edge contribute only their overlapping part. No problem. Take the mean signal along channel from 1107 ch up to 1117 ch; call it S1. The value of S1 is 101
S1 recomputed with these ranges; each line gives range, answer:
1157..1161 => 100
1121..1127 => 100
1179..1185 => 94.6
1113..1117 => 98.1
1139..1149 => 92.8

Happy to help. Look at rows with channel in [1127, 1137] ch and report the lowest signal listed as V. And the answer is 93.7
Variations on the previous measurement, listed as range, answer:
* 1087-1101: 94.2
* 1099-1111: 101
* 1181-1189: 89.4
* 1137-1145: 88.7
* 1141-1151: 90.6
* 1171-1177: 96.2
